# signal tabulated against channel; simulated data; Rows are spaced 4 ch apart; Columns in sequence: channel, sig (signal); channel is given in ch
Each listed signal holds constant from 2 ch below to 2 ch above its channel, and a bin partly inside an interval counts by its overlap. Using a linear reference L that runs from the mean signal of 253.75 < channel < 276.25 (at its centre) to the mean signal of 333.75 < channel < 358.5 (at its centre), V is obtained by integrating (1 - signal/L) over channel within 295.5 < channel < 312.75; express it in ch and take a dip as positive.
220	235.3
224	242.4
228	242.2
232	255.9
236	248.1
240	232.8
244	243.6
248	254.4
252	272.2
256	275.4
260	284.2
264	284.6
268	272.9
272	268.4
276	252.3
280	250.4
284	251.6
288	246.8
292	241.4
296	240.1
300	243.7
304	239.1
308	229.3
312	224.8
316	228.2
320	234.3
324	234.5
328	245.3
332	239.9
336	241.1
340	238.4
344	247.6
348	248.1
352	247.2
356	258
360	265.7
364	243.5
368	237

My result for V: 1.69 ch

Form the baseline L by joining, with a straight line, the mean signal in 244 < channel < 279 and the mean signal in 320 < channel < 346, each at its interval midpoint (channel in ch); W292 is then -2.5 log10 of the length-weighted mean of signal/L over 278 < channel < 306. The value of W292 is 0.05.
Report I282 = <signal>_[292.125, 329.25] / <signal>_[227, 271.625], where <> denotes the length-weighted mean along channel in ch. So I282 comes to 0.9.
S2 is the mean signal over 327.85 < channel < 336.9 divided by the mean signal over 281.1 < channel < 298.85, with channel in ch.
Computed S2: 0.99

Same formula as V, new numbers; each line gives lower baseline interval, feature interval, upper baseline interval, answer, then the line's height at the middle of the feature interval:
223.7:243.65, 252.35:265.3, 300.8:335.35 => -2.1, 242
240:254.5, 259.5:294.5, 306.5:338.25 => -1.9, 246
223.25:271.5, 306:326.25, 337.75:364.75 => 1.8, 253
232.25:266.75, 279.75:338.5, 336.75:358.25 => 3.3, 253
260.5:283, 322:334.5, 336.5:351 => 0.5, 249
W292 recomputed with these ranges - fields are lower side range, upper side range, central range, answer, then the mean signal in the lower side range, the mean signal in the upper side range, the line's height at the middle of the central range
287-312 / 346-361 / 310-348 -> 0.04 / 239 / 254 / 247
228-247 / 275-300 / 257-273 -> -0.13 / 245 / 247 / 246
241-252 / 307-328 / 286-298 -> -0.02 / 252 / 232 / 239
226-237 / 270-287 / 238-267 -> -0.05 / 249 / 255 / 252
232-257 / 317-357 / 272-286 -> -0.02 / 254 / 243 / 250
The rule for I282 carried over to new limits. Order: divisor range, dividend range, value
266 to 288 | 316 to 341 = 0.92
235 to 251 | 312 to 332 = 0.95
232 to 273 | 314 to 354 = 0.91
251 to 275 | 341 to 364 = 0.91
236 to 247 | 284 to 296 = 1.01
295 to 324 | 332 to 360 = 1.06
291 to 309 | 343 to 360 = 1.05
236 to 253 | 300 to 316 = 0.93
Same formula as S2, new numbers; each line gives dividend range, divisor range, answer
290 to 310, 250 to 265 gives 0.86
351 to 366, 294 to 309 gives 1.06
